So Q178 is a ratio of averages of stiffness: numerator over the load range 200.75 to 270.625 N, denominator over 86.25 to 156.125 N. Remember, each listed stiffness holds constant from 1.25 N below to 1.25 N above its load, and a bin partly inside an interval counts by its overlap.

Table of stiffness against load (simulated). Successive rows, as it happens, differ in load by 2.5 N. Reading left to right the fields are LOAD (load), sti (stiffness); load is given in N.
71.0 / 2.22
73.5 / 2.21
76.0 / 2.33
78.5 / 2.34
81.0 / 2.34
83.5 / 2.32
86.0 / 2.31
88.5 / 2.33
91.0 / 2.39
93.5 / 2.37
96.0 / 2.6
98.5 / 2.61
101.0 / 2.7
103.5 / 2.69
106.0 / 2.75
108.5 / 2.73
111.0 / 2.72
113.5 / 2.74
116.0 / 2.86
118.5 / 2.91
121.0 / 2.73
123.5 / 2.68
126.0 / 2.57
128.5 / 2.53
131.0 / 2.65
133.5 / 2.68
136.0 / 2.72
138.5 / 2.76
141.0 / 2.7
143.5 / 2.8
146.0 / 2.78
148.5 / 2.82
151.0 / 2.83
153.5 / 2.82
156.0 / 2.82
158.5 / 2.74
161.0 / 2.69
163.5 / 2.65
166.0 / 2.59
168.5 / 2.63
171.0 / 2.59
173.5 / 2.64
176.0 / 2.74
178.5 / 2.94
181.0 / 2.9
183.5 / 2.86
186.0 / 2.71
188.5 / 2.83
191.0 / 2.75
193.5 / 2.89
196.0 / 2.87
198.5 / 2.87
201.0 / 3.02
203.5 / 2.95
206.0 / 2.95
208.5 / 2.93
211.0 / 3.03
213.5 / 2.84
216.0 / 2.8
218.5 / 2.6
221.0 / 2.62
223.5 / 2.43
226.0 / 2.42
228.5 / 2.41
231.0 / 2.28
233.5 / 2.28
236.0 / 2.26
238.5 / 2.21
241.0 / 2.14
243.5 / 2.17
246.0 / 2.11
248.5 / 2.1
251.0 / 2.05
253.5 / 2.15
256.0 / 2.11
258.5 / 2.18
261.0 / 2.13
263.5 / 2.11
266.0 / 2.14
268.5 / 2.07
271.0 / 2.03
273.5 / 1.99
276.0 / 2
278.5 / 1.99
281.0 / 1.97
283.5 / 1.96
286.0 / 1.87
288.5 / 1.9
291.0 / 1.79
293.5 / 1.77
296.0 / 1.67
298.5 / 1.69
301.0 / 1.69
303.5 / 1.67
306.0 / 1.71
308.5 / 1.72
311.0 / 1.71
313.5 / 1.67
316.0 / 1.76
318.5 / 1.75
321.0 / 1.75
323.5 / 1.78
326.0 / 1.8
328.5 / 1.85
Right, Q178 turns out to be 0.9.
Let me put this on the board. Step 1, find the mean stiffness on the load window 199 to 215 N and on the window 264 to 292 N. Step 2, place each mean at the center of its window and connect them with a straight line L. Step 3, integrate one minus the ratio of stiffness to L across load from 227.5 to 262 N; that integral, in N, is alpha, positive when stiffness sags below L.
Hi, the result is 3.5 N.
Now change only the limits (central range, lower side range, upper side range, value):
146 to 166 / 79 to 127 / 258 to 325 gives -3.1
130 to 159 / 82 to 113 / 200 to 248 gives -2.5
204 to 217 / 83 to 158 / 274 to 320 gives -4.0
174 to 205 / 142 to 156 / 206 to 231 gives -1.5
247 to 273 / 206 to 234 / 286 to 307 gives 0.7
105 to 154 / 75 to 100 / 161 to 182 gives -3.6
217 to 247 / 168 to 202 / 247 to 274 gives 0.4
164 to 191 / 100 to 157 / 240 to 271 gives -2.6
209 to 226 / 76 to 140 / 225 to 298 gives -3.7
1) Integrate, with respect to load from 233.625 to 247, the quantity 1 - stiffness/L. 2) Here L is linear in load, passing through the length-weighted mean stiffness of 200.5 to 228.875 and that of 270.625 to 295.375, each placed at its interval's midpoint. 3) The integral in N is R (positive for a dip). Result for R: 1.38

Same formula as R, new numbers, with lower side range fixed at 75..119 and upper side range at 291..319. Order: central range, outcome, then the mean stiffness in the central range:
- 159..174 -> -2.4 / 2.64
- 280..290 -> -0.7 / 1.92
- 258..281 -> -2.5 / 2.06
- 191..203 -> -4.2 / 2.9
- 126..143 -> -1.9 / 2.67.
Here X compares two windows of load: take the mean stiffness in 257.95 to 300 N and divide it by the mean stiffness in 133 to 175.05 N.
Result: 0.72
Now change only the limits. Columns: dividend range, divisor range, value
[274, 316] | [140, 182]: 0.66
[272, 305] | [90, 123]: 0.69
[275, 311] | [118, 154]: 0.66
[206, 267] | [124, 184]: 0.87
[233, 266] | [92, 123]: 0.80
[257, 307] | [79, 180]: 0.72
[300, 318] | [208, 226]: 0.63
